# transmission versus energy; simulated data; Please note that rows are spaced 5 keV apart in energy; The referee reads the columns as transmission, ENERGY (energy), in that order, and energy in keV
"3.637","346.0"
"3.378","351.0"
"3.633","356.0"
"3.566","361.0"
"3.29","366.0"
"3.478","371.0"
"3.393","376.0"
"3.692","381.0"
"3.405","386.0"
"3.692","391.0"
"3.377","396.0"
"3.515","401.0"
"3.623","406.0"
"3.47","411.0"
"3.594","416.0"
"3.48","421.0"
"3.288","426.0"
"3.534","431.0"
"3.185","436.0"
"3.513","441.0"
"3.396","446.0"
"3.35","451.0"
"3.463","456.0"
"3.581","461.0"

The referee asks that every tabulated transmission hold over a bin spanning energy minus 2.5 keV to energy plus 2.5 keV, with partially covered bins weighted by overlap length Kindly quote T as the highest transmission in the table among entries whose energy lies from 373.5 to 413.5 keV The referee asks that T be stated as 3.692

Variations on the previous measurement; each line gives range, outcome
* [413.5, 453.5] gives 3.594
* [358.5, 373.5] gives 3.566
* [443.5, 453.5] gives 3.396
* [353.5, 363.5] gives 3.633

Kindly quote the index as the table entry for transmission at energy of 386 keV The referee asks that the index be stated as 3.405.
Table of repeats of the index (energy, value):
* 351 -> 3.378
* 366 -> 3.29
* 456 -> 3.463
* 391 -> 3.692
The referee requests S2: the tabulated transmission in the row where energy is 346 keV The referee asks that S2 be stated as 3.637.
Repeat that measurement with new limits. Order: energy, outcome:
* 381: 3.692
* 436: 3.185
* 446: 3.396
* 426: 3.288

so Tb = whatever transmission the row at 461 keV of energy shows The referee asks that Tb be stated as 3.581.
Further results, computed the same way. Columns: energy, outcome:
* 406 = 3.623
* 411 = 3.47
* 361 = 3.566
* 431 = 3.534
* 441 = 3.513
